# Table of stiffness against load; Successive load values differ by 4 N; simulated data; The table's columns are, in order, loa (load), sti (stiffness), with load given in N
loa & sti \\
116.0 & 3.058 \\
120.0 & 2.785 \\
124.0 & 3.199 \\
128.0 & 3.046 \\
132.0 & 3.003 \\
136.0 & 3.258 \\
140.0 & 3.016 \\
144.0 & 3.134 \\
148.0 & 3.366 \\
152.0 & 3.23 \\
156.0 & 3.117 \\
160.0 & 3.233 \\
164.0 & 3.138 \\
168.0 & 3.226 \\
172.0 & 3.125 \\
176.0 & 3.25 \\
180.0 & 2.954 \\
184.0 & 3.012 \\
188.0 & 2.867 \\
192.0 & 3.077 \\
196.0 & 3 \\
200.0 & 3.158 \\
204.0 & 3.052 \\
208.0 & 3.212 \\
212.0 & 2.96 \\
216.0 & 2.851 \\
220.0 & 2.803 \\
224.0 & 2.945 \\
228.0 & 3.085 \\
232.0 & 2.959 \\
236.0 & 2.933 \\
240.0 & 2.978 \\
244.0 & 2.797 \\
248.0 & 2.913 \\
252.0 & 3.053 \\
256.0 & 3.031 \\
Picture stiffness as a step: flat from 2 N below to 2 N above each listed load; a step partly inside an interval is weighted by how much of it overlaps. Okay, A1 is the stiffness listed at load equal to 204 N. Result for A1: 3.052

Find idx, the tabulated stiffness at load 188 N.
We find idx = 2.867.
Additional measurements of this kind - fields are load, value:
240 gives 2.978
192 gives 3.077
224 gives 2.945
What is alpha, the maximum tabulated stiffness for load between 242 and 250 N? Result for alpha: 2.913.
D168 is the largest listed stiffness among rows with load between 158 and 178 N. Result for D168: 3.25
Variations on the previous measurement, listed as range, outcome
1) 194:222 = 3.212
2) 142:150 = 3.366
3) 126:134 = 3.046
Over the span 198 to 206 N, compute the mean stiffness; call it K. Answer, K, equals 3.1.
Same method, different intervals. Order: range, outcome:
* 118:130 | 3.01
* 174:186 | 3.07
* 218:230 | 2.94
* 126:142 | 3.08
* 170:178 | 3.19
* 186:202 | 3.03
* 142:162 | 3.22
